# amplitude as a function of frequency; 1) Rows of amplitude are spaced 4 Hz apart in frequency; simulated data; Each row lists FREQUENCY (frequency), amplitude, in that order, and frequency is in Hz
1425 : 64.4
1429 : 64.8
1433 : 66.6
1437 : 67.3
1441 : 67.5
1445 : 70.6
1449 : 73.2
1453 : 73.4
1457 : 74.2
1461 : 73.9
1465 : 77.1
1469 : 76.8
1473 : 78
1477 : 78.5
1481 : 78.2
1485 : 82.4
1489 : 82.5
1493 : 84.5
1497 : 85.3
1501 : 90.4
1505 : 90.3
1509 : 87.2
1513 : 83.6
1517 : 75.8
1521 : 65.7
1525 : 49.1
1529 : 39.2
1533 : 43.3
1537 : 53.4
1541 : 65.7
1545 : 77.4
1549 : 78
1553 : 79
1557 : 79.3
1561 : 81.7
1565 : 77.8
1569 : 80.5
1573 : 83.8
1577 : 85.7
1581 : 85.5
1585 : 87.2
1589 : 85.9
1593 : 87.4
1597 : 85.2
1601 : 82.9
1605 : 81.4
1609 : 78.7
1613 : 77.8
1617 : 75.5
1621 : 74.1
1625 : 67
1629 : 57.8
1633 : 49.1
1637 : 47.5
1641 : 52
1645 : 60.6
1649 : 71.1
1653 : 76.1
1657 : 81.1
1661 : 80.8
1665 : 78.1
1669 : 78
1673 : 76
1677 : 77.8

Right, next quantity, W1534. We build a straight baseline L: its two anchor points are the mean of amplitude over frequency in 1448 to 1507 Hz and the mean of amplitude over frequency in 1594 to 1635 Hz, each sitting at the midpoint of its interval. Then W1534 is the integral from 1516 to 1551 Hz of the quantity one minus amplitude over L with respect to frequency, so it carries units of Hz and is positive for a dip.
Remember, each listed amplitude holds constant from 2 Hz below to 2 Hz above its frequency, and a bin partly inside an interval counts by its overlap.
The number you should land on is 7.6 Hz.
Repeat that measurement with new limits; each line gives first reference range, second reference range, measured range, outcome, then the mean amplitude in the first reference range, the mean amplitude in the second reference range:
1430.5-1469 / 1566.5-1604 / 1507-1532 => 4.0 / 71.7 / 84.7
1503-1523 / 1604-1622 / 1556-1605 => -3.2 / 80.5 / 77.5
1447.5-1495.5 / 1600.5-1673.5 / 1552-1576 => -2.3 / 77.9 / 70.5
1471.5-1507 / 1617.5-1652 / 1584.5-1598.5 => -3.9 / 83.4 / 61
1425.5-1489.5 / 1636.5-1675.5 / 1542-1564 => -1.8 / 73.6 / 71.1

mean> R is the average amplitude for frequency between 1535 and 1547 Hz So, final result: 65.5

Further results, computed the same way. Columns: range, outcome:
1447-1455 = 73.3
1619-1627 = 70.5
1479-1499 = 82.6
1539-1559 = 75.9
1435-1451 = 69.7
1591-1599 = 86.3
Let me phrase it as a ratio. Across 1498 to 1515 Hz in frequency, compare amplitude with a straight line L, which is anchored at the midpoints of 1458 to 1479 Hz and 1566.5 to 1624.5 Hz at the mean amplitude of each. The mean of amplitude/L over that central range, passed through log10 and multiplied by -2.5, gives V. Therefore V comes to -0.12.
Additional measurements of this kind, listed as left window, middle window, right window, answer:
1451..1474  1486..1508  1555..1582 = -0.12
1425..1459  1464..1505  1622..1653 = -0.21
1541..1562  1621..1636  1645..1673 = 0.28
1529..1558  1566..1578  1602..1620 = -0.16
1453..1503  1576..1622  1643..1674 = -0.08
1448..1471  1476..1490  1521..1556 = -0.14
